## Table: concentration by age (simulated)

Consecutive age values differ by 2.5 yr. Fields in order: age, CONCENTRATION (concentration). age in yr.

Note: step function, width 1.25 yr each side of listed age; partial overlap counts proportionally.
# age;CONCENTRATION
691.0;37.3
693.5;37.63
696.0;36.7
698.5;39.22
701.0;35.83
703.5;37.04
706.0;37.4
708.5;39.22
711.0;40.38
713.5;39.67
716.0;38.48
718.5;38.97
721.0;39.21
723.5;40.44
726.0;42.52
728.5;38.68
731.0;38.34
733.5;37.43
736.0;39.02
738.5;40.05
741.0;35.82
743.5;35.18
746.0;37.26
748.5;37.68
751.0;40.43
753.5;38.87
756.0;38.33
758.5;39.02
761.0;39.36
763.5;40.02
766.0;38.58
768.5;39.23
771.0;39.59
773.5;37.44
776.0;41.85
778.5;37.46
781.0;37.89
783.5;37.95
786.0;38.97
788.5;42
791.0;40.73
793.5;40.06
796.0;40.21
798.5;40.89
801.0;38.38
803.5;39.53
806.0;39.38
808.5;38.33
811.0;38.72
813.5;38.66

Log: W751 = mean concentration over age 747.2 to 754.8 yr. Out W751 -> 39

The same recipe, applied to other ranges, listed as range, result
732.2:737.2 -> 38.2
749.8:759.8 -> 39.2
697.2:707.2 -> 37.4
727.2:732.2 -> 38.6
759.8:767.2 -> 39.3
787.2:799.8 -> 40.8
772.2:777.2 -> 39.6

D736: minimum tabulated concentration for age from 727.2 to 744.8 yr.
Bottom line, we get 35.18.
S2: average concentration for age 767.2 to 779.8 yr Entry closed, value 39.1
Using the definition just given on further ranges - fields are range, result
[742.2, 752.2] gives 37.6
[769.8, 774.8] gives 38.5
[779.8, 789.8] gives 39.2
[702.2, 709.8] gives 37.9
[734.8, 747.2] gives 37.5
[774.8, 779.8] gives 39.6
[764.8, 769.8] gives 38.9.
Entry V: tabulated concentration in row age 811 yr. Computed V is 38.72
